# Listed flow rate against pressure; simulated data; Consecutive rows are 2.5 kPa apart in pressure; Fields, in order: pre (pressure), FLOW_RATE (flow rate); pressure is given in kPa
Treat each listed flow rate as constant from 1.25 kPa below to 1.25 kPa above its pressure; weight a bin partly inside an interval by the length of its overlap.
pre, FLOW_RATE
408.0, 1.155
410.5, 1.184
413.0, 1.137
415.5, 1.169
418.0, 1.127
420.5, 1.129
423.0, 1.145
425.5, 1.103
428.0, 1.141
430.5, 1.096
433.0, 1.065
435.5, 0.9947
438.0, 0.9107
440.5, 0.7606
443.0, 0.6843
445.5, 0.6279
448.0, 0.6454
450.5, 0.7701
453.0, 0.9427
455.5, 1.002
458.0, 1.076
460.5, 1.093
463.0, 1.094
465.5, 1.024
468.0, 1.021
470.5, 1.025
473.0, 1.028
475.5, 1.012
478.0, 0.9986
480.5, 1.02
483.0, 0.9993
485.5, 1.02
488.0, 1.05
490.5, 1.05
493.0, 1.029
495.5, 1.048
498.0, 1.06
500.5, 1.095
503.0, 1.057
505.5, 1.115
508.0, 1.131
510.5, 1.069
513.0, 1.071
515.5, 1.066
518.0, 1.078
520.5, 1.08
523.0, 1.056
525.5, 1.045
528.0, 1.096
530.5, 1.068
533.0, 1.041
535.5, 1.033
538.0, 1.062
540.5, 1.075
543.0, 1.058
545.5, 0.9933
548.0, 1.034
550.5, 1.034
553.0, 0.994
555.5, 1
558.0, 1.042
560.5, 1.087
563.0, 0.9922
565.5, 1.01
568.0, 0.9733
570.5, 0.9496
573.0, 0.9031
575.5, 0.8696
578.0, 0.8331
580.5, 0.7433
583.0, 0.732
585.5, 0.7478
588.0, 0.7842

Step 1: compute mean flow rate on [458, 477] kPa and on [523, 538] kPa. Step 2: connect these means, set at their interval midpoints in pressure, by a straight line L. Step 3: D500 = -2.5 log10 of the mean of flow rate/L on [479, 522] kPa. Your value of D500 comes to -0.01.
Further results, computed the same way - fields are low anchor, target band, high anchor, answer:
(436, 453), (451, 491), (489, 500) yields -0.128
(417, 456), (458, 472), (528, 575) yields -0.097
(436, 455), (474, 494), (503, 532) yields -0.091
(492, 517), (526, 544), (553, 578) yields -0.038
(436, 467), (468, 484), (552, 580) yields -0.124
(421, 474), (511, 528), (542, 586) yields -0.123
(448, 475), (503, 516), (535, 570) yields -0.082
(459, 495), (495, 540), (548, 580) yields -0.070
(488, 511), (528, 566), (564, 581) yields -0.080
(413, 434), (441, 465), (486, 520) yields 0.242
